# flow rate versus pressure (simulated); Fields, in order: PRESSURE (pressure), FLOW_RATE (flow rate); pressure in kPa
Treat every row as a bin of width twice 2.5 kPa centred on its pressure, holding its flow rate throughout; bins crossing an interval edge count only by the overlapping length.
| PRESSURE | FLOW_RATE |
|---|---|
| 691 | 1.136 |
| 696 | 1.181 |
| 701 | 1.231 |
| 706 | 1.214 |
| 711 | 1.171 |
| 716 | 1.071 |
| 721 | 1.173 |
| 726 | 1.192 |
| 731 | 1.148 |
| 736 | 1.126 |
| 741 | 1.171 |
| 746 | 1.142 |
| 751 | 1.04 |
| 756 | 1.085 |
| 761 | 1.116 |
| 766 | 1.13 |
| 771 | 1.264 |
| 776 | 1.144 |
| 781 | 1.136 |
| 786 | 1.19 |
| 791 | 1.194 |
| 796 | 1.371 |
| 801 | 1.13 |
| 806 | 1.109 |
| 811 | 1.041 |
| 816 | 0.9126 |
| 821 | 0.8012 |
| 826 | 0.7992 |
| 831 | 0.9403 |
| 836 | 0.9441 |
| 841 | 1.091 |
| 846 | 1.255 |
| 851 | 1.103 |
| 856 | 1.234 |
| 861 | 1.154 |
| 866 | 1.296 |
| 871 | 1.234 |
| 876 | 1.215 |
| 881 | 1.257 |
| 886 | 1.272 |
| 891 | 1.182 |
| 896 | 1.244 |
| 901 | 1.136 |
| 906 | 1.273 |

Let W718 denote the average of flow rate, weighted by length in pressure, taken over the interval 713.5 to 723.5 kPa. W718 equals 1.12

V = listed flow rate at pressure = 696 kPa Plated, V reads 1.181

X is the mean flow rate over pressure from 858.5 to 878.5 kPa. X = 1.22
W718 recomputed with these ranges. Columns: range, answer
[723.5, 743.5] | 1.16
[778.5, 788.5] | 1.16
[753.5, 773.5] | 1.15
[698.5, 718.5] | 1.17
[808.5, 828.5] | 0.889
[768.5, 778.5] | 1.2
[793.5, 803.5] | 1.25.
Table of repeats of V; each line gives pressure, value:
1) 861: 1.154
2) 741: 1.171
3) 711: 1.171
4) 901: 1.136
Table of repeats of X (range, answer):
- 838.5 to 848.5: 1.17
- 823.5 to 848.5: 1.01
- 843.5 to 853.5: 1.18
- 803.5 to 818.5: 1.02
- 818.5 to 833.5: 0.847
